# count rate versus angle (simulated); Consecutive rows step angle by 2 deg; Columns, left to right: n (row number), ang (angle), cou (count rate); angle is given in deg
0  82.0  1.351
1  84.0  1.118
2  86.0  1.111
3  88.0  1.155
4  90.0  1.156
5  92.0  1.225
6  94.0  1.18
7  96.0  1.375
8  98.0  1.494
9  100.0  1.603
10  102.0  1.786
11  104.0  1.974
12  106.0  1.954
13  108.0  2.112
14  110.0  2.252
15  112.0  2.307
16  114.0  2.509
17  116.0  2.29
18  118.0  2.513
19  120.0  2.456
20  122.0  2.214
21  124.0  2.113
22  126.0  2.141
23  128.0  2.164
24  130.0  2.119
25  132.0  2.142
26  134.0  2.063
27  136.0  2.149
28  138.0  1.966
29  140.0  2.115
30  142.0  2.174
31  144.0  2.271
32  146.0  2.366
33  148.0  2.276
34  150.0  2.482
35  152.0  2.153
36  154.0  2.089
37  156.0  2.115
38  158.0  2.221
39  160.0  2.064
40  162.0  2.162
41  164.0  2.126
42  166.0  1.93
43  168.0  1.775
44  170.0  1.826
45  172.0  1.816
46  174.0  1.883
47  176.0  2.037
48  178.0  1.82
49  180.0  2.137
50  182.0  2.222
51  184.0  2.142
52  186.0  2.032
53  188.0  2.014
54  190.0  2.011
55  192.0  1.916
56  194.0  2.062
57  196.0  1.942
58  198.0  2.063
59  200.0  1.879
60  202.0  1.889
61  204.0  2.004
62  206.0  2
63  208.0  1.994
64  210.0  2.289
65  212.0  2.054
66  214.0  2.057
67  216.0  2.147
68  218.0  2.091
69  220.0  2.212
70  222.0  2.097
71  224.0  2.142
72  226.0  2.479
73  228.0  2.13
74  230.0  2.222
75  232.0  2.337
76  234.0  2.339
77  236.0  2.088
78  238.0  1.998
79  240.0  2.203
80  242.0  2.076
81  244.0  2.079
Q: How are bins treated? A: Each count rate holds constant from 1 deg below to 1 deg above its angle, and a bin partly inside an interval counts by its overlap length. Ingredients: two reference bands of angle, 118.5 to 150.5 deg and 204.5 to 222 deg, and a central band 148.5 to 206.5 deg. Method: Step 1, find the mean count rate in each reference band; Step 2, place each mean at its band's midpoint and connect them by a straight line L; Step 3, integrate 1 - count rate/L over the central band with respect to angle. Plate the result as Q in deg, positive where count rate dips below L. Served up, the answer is 3.2 deg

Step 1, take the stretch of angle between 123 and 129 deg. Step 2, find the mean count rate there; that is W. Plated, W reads 2.14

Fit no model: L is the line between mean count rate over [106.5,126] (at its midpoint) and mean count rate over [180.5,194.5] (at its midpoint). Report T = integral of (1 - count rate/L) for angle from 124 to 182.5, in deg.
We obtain 2.0 deg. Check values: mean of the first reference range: 2.29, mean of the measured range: 2.1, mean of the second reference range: 2.06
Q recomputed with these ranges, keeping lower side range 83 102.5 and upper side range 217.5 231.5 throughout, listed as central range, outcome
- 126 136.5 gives -3.7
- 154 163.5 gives -2.0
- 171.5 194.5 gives -1.1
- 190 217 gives 0.5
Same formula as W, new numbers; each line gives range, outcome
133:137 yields 2.11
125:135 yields 2.13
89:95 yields 1.19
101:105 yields 1.88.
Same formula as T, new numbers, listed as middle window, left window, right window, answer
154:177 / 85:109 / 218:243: -1.8 deg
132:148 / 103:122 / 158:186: -0.2 deg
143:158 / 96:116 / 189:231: -1.7 deg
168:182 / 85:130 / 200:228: 0.6 deg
